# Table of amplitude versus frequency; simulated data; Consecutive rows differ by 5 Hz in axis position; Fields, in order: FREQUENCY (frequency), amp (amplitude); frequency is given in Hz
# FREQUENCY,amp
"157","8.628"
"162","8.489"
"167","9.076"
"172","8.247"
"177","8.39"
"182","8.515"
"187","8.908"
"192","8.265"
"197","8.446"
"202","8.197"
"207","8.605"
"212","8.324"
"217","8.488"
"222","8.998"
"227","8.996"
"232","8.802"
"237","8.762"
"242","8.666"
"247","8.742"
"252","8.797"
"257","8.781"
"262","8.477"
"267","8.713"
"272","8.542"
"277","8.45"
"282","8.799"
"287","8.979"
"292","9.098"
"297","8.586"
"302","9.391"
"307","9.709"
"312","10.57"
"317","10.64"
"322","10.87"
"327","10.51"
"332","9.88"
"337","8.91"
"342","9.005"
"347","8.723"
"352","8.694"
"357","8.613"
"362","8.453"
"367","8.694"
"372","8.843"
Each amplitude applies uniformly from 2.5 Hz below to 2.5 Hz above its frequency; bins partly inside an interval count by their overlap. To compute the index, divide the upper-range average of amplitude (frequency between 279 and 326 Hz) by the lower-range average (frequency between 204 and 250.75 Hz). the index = 1.11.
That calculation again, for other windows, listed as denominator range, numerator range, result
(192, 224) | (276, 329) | 1.13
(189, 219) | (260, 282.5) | 1.02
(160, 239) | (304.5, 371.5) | 1.10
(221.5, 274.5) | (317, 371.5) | 1.06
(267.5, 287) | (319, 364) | 1.08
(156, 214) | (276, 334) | 1.13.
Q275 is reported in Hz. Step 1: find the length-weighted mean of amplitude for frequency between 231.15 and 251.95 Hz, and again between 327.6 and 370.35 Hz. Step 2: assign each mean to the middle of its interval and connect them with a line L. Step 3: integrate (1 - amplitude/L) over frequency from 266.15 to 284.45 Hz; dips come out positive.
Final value 0.4 Hz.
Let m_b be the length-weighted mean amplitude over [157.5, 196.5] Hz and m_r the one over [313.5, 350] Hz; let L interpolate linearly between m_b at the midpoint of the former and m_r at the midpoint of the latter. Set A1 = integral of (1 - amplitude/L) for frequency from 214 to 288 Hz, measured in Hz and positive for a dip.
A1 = 3.40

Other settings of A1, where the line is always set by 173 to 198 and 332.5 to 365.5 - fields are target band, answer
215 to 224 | -0.2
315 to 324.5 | -2.2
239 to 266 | -0.2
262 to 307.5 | -0.9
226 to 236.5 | -0.3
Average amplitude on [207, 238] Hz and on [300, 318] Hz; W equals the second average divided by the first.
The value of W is 1.15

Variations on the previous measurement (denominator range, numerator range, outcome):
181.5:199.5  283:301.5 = 1.05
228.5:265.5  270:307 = 1.02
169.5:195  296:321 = 1.17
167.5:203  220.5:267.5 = 1.04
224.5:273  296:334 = 1.15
